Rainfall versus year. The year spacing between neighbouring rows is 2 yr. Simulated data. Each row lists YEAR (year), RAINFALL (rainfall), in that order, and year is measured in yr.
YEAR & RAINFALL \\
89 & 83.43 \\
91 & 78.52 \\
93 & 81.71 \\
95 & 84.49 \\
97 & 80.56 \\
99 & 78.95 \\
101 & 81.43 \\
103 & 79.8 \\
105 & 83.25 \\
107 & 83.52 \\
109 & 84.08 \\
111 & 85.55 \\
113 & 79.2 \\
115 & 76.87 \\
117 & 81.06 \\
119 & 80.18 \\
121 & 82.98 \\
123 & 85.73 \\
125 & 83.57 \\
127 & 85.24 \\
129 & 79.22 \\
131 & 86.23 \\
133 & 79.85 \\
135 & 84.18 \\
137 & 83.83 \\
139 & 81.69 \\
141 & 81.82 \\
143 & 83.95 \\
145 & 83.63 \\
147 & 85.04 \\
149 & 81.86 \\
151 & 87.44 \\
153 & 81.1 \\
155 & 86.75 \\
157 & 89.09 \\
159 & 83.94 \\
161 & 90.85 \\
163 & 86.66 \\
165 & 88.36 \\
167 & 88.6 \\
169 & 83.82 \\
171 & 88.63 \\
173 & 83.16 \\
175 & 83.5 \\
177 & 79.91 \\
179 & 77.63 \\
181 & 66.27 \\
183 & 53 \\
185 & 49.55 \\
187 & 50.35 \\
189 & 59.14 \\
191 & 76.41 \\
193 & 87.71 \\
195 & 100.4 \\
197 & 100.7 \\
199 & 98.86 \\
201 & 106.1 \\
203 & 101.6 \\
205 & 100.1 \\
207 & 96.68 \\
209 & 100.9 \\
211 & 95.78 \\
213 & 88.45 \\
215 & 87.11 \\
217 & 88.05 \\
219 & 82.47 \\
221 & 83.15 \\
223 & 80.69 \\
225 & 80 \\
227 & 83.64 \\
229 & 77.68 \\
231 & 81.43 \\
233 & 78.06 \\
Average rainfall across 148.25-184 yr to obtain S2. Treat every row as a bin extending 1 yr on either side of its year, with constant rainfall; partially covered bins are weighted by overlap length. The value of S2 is 82.3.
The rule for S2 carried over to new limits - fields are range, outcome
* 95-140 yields 82.2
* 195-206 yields 101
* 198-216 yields 97.3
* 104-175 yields 84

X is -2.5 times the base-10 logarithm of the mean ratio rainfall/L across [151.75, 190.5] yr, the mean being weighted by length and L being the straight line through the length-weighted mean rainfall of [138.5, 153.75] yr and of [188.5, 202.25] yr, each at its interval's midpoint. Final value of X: 0.128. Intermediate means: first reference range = 83.4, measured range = 77.4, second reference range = 91.2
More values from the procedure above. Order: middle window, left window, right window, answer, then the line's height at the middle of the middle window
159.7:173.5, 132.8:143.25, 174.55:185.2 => -0.19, 73.3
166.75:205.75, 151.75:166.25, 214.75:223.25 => 0.05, 85.7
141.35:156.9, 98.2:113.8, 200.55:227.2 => 0.02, 85.6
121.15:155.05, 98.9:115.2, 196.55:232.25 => 0.01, 84.3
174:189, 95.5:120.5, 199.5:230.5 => 0.32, 87.4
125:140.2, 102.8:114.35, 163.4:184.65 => -0.02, 81.1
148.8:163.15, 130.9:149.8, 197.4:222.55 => -0.01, 85.5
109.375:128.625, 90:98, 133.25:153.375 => 0.00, 82.4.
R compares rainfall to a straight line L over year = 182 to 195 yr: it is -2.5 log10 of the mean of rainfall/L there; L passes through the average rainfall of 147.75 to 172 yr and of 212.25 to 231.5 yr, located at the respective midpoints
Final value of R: 0.28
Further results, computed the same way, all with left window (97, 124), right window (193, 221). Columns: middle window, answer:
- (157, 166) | 0.01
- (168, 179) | 0.09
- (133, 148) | 0.03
